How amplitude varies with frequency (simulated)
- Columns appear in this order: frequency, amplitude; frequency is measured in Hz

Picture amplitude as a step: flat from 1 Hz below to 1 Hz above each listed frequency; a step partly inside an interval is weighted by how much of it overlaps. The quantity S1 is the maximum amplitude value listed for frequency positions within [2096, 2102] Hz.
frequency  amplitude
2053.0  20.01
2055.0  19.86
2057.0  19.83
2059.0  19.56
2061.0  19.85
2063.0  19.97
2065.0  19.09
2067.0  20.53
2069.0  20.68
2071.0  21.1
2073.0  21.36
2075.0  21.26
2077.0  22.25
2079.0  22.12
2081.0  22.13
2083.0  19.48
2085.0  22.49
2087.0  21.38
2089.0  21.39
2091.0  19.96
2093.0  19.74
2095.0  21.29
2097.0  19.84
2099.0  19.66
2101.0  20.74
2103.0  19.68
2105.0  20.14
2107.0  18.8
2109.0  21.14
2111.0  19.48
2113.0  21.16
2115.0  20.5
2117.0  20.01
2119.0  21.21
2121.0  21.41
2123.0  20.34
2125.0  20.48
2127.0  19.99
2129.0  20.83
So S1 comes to 20.74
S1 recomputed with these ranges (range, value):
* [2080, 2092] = 22.49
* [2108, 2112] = 21.14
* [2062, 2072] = 21.1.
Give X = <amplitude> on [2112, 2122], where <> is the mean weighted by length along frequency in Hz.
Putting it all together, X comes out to 20.9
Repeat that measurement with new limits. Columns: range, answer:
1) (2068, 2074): 21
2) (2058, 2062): 19.7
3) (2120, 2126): 20.7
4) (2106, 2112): 19.8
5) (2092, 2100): 20.1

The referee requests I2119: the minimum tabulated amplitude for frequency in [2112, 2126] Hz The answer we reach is 20.01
